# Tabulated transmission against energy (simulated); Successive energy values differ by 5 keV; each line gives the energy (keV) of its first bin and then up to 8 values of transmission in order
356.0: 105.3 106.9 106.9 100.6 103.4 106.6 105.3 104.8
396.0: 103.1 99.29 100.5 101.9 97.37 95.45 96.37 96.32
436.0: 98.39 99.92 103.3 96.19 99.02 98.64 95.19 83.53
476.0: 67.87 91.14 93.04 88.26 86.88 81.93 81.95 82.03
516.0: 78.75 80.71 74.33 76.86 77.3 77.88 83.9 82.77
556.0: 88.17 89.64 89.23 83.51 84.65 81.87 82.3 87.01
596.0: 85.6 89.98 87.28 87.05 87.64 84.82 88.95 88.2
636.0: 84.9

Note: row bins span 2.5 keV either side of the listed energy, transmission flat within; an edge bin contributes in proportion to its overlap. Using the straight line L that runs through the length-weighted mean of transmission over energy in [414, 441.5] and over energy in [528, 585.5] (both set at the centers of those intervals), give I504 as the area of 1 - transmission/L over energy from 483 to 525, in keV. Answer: 2.4 keV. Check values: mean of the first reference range 97.1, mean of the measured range 83.9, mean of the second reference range 83.1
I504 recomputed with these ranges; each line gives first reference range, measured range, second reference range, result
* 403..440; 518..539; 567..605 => 2.90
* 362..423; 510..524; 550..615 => 1.78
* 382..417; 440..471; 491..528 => -1.94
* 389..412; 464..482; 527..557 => 1.45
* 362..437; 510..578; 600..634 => 7.37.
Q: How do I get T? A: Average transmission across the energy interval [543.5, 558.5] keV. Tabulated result 84.9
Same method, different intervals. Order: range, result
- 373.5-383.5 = 105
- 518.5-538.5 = 77.3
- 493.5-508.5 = 83.6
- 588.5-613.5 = 87.4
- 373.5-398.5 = 105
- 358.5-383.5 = 105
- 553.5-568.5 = 89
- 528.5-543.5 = 77.3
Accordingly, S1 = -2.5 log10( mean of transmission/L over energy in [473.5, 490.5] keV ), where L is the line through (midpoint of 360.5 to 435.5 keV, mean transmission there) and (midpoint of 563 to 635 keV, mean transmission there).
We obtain 0.13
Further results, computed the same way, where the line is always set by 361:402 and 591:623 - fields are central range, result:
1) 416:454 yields 0.02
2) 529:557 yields 0.14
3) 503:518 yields 0.17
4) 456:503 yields 0.10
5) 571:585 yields 0.08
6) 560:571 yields 0.03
